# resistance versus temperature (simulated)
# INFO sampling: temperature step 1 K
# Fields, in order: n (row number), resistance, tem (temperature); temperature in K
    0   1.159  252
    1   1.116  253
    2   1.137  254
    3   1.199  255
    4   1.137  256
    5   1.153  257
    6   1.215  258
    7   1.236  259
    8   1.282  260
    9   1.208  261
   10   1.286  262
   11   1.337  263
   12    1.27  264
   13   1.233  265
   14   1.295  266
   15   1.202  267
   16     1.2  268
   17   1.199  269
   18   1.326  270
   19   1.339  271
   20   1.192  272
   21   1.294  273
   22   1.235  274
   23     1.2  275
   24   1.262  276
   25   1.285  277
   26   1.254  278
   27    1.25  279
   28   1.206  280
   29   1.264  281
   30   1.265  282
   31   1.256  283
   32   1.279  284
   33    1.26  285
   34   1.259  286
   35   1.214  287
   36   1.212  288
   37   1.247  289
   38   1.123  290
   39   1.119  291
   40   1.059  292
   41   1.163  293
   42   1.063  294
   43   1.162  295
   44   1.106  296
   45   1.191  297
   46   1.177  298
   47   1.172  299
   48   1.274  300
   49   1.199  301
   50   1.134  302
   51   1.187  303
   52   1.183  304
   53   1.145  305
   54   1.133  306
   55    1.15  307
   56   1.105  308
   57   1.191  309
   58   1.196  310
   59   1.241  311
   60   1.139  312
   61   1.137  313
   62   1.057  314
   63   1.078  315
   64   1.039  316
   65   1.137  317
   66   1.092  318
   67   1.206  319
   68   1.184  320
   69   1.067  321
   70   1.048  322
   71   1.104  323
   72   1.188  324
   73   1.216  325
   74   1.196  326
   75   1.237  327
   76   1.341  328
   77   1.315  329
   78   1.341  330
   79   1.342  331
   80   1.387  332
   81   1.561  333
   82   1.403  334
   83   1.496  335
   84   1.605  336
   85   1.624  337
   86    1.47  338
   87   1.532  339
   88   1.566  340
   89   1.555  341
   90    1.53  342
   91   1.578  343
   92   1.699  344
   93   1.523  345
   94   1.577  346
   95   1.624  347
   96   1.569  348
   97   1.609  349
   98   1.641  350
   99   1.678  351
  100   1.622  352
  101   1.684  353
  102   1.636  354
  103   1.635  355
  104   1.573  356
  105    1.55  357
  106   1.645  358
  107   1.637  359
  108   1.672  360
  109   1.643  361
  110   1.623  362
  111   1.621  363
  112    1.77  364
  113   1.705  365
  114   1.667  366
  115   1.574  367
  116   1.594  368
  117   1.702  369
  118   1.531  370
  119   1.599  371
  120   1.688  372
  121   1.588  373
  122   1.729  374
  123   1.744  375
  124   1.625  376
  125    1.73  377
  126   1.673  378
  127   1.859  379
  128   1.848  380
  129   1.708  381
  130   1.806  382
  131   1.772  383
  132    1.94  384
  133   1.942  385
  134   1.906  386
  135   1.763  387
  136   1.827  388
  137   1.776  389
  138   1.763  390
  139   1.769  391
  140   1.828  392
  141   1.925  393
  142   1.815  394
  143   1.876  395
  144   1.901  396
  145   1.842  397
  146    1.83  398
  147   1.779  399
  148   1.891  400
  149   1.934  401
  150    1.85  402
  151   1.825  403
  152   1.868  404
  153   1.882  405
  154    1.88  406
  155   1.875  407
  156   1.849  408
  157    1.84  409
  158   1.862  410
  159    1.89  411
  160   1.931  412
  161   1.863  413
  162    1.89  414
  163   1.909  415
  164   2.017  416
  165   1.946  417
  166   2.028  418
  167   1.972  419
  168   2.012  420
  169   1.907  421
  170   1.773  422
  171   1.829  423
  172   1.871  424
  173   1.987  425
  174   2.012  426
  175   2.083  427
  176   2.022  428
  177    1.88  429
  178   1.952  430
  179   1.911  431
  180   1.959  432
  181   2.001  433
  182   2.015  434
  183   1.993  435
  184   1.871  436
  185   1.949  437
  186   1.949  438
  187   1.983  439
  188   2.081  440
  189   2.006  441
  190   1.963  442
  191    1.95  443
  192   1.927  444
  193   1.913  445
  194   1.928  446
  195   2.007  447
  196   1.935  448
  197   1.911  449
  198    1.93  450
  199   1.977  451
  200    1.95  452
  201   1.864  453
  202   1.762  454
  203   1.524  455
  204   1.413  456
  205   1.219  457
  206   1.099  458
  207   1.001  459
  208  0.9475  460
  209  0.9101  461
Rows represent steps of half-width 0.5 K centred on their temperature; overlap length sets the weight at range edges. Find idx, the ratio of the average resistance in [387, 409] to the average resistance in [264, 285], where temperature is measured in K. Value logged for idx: 1.47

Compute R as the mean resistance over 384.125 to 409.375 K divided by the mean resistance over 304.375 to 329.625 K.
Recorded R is 1.60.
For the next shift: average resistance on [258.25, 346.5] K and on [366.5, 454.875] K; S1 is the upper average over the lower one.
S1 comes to 1.48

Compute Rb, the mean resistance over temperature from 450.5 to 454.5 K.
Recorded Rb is 1.89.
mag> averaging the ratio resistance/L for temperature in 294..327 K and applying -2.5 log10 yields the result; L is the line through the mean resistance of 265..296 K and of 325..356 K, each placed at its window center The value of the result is 0.19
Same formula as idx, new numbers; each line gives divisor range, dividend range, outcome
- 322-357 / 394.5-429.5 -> 1.28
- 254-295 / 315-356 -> 1.16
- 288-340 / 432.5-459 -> 1.50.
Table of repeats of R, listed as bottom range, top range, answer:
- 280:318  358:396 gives 1.48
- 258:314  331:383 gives 1.34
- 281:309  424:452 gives 1.66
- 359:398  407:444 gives 1.11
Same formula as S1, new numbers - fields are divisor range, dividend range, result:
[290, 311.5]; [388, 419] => 1.62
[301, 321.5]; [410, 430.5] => 1.70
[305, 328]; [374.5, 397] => 1.58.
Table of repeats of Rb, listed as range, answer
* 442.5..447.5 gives 1.94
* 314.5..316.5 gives 1.06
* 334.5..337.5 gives 1.57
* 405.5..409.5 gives 1.86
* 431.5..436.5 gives 1.97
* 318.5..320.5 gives 1.19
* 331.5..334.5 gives 1.45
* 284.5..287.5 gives 1.24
